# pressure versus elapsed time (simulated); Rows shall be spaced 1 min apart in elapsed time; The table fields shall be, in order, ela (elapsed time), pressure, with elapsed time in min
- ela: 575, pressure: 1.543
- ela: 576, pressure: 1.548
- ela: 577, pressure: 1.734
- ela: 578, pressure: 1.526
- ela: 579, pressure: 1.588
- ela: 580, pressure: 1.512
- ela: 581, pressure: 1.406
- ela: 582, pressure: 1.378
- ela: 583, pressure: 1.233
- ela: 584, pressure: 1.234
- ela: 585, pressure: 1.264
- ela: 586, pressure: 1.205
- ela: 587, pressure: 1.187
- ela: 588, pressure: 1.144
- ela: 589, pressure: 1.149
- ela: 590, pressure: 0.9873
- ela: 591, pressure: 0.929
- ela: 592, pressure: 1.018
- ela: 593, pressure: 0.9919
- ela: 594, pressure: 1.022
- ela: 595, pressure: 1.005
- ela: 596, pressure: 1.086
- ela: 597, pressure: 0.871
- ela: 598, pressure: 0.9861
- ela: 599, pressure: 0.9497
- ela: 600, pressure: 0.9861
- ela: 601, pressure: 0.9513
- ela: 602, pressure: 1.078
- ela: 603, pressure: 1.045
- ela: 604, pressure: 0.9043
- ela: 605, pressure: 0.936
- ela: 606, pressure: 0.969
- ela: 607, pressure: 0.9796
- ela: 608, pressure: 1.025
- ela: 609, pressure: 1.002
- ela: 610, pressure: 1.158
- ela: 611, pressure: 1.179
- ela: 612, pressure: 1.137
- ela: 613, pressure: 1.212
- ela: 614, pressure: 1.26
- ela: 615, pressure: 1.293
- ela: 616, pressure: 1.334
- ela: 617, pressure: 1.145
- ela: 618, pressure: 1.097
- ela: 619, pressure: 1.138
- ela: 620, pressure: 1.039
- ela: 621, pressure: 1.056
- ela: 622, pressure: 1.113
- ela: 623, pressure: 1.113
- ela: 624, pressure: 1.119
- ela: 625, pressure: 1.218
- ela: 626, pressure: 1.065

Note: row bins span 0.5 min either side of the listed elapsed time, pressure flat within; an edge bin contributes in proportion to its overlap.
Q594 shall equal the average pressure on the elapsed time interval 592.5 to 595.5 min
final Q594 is 1.01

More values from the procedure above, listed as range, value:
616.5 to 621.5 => 1.09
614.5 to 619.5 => 1.2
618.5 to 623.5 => 1.09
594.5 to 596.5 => 1.05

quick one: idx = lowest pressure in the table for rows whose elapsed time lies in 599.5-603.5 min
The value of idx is 0.9513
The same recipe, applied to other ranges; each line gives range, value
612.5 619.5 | 1.097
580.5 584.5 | 1.233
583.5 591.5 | 0.929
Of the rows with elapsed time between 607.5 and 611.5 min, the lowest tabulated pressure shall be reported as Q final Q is 1.002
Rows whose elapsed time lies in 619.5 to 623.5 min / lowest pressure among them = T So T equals 1.039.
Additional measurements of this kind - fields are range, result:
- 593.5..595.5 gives 1.005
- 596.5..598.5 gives 0.871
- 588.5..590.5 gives 0.9873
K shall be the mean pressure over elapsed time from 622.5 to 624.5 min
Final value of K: 1.12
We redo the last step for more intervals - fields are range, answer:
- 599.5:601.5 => 0.969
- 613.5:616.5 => 1.3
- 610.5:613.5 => 1.18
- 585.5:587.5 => 1.2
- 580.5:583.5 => 1.34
